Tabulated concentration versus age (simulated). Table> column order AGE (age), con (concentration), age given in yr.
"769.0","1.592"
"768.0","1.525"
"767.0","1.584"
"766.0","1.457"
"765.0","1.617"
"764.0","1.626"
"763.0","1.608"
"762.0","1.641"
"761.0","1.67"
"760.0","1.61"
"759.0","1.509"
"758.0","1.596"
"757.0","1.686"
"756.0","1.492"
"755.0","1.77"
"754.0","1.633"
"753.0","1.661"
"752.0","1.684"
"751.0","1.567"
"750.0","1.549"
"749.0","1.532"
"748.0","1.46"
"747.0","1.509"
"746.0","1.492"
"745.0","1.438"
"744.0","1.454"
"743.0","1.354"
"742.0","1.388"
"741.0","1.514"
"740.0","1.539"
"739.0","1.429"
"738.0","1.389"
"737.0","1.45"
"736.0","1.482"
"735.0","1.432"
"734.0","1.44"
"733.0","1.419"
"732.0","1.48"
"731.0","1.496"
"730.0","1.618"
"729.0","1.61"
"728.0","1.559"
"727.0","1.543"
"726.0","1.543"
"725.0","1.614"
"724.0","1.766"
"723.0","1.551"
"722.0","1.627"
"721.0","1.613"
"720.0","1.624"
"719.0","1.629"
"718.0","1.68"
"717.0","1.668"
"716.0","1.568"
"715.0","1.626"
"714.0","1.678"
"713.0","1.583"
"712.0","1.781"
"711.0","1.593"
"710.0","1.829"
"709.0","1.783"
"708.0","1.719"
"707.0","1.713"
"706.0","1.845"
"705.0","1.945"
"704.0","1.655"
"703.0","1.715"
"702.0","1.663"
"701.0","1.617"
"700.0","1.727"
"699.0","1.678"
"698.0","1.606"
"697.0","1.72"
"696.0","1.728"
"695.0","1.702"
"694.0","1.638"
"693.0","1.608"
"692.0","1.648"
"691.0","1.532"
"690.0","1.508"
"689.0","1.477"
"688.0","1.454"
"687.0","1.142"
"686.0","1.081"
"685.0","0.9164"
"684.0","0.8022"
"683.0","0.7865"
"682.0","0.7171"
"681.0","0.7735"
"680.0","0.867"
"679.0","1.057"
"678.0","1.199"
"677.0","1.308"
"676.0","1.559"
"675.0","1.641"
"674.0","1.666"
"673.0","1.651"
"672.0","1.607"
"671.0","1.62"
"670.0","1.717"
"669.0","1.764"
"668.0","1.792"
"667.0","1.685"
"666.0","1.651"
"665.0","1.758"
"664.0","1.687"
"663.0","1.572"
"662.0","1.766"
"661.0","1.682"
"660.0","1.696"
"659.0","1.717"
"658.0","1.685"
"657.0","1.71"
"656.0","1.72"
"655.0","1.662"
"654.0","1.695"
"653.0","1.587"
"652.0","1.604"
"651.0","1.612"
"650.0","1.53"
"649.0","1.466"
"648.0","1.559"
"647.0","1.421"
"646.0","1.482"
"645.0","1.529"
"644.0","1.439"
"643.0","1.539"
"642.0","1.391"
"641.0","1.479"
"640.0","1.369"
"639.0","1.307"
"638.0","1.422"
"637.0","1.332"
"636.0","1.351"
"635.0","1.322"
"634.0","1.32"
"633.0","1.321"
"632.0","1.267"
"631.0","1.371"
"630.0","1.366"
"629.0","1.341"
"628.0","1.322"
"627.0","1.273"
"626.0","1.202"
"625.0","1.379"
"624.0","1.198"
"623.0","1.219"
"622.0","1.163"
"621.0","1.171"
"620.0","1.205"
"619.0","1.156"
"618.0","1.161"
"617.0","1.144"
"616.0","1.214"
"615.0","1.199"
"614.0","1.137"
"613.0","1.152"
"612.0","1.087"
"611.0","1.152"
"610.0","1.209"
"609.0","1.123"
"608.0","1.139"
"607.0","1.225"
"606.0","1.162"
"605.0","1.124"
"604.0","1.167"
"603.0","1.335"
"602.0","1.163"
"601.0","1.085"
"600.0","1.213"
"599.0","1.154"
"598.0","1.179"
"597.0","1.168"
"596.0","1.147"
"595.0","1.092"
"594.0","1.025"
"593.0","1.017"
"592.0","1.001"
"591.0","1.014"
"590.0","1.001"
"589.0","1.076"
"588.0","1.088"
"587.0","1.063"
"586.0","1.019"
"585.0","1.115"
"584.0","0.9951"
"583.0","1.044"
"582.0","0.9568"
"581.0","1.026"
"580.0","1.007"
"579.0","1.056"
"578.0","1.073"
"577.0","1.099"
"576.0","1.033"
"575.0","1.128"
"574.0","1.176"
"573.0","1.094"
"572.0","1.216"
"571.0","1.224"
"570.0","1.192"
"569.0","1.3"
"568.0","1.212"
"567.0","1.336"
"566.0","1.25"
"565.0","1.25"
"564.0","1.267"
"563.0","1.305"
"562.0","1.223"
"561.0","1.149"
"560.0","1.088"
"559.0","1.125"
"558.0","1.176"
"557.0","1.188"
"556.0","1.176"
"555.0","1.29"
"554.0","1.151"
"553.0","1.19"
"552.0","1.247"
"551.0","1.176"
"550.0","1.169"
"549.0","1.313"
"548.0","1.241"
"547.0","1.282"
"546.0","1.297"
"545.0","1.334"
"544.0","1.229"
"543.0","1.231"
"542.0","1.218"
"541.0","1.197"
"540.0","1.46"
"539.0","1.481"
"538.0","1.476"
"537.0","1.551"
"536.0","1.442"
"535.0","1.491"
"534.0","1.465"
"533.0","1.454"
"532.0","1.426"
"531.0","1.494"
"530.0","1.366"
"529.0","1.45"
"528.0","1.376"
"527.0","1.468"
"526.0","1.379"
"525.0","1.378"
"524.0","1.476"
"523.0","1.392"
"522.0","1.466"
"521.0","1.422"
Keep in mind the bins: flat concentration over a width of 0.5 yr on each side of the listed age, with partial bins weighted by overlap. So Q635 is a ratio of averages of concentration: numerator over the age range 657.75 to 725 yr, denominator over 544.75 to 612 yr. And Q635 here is 1.3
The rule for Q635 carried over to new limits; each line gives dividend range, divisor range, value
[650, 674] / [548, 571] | 1.38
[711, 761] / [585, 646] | 1.28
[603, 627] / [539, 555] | 0.94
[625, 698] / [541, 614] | 1.26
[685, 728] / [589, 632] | 1.38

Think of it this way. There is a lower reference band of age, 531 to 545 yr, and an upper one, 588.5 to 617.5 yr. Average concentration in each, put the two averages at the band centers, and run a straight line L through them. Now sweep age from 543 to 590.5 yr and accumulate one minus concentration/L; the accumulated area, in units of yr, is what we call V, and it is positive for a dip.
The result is 4.4 yr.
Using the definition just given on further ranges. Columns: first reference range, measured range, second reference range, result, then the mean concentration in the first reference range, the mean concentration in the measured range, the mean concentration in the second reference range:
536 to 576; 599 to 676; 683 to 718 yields 1.4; 1.25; 1.41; 1.58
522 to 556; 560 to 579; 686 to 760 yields 2.7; 1.35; 1.19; 1.59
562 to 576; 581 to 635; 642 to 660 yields 9.0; 1.22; 1.16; 1.58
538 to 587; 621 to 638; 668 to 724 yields 0.8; 1.19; 1.3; 1.52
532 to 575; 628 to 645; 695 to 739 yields 0.9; 1.27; 1.37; 1.63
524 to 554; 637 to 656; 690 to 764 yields -0.1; 1.35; 1.51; 1.6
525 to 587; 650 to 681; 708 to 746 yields -2.9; 1.24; 1.58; 1.56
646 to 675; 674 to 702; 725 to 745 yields 3.9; 1.65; 1.36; 1.48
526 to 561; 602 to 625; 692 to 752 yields 4.0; 1.31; 1.18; 1.6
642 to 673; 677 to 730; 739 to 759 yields 2.3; 1.63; 1.51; 1.54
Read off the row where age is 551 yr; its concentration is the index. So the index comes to 1.176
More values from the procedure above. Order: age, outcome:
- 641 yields 1.479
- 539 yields 1.481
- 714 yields 1.678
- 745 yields 1.438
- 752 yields 1.684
